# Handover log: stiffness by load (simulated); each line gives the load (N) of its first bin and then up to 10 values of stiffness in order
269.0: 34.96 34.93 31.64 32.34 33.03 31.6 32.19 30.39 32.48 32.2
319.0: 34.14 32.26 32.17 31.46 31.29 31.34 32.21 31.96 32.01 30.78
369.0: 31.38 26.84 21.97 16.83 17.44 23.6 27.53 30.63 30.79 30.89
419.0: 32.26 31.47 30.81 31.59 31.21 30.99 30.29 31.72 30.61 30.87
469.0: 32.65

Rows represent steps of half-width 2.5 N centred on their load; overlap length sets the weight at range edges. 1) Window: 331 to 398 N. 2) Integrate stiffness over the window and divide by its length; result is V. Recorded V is 27.7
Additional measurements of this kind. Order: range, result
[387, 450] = 29.3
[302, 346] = 32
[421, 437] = 31.3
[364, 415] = 25.9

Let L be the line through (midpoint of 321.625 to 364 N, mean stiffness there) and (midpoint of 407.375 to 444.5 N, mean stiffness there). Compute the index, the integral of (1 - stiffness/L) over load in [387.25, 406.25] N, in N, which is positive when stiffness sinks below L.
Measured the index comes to 3.89 N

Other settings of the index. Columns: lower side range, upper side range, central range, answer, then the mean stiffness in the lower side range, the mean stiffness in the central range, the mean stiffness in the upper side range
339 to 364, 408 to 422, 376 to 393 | 6.5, 31.7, 19.4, 31.4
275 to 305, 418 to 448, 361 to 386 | 4.6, 32.1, 25.9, 31.3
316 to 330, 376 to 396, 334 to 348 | -1.1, 32.9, 31.4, 20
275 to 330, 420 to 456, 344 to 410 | 9.2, 32.3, 27.3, 31.2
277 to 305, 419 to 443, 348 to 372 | 0.1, 31.9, 31.5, 31.4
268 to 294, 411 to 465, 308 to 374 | 1.2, 33.1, 31.8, 31.2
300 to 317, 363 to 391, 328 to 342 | -1.4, 31.8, 31.6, 24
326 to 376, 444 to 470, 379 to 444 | 7.0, 31.2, 27.8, 31.1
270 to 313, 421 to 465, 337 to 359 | 0.1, 32.4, 31.7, 31.1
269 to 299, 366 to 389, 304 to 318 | -0.9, 32.9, 32.2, 23.7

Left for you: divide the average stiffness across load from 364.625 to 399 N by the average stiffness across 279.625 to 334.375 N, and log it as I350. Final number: 0.7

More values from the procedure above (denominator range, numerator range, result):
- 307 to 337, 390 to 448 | 0.92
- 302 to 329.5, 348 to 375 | 0.96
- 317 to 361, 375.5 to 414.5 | 0.77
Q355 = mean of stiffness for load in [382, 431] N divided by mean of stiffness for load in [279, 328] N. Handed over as 0.85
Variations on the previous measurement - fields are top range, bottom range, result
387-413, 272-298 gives 0.81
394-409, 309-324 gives 0.86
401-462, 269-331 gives 0.95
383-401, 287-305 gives 0.68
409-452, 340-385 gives 1.08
